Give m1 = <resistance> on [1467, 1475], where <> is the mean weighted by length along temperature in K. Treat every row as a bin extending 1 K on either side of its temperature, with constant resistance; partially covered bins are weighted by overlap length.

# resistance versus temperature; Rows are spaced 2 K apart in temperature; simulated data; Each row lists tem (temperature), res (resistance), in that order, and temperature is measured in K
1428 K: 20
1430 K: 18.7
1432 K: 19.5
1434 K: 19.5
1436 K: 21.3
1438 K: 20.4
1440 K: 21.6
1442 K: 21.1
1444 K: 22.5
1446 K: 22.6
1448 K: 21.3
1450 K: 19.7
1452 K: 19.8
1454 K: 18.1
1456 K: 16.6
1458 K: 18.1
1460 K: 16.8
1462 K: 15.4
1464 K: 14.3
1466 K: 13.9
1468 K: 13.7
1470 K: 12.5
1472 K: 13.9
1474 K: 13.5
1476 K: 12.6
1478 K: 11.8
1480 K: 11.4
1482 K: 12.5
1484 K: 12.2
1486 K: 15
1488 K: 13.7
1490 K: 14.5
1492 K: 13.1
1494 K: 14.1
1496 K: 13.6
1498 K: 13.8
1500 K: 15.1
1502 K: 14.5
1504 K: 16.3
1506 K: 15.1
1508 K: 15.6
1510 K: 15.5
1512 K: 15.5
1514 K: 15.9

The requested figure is 13.4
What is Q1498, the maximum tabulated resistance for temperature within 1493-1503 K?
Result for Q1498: 15.1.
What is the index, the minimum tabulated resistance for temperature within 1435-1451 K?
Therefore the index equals 19.7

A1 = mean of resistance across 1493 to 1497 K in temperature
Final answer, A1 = 13.8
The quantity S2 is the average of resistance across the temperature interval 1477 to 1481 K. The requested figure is 11.6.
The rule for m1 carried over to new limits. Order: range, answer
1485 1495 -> 14.1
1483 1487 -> 13.6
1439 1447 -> 22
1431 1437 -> 20.1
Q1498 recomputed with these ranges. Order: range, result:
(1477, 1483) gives 12.5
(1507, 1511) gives 15.6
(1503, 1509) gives 16.3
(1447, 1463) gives 21.3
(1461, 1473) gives 15.4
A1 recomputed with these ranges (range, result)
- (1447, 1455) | 19.7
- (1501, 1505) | 15.4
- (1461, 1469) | 14.3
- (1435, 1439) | 20.9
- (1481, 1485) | 12.3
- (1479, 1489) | 13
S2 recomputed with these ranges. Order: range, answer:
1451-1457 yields 18.2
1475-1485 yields 12.1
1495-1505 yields 14.7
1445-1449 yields 22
